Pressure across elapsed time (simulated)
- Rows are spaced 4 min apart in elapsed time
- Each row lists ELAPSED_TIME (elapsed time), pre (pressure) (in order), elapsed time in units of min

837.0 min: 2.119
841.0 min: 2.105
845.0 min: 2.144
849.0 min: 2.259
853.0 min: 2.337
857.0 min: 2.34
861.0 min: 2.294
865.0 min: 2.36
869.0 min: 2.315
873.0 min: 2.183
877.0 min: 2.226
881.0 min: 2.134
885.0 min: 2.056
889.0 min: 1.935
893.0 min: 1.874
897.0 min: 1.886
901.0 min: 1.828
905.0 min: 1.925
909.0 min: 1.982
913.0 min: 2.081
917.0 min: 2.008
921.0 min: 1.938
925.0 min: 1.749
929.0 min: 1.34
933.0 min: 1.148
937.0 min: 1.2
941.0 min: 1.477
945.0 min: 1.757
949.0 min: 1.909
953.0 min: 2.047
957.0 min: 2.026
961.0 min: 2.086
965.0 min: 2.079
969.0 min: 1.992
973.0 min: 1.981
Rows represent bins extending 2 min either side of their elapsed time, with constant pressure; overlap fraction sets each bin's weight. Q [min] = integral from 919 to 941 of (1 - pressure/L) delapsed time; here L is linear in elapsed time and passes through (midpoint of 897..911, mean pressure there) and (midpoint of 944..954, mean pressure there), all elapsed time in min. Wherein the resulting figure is 5.0 min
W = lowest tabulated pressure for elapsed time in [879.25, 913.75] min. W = 1.828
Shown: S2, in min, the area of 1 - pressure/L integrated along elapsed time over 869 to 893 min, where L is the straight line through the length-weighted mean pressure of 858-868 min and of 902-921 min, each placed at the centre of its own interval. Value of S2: 1.1 min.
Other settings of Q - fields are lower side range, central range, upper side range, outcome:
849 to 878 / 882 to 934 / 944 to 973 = 7.5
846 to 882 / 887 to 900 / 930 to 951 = 0.5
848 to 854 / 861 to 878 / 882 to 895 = -1.1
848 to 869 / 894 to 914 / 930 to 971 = 1.1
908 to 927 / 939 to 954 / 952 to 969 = 1.8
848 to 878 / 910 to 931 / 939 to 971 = 2.4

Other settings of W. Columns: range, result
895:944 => 1.148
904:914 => 1.925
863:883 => 2.134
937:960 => 1.2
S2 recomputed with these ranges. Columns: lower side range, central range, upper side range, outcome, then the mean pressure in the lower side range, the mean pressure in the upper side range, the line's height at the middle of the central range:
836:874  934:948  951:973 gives 4.00 min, 2.25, 2.04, 2.08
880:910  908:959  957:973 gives 6.60 min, 1.95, 2.04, 2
